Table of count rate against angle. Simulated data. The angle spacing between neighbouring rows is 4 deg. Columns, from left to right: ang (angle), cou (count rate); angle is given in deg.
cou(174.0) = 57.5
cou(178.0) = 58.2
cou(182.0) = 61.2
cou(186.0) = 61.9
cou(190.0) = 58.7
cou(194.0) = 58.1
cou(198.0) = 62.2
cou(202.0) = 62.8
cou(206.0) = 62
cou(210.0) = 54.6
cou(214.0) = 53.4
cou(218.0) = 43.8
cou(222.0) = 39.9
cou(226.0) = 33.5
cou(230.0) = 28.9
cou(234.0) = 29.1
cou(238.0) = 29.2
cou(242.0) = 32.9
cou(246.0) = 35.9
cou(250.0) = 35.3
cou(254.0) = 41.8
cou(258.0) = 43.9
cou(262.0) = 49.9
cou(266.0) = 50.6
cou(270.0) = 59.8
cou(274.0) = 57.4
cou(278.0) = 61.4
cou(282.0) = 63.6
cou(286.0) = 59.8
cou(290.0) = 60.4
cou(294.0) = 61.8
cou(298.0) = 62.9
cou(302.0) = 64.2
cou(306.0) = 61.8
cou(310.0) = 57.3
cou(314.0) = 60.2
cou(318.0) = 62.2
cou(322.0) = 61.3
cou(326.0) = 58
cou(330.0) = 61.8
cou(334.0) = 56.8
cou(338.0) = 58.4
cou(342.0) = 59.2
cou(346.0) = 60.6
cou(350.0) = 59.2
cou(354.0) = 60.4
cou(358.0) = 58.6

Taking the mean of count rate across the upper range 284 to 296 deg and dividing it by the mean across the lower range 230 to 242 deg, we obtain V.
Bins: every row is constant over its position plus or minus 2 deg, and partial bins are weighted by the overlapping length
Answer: 2.04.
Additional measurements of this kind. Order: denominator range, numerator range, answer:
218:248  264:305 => 1.80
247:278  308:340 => 1.22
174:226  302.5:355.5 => 1.08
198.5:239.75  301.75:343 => 1.35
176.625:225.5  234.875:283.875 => 0.83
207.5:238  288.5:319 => 1.53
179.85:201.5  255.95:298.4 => 0.94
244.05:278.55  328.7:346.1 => 1.23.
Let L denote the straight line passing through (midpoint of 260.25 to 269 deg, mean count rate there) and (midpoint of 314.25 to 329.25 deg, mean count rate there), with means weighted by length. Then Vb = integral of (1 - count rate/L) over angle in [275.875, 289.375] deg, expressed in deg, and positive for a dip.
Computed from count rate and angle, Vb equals -1.8 deg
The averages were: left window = 51.4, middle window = 61.4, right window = 60.6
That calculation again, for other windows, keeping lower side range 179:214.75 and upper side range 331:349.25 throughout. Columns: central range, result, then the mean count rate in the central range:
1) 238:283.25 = 9.2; 47.3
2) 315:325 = -0.4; 61.2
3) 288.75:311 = -0.9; 61.6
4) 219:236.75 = 7.8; 33.3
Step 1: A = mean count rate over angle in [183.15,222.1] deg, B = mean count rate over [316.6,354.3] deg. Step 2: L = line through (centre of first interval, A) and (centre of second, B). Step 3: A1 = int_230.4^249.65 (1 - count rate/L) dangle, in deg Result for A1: 8.6 deg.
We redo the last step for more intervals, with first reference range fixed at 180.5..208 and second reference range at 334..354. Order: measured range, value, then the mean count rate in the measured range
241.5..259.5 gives 6.6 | 38.2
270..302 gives -0.7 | 61.2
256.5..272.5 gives 2.3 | 51.5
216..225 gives 2.9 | 40.9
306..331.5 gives -0.3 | 60.2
